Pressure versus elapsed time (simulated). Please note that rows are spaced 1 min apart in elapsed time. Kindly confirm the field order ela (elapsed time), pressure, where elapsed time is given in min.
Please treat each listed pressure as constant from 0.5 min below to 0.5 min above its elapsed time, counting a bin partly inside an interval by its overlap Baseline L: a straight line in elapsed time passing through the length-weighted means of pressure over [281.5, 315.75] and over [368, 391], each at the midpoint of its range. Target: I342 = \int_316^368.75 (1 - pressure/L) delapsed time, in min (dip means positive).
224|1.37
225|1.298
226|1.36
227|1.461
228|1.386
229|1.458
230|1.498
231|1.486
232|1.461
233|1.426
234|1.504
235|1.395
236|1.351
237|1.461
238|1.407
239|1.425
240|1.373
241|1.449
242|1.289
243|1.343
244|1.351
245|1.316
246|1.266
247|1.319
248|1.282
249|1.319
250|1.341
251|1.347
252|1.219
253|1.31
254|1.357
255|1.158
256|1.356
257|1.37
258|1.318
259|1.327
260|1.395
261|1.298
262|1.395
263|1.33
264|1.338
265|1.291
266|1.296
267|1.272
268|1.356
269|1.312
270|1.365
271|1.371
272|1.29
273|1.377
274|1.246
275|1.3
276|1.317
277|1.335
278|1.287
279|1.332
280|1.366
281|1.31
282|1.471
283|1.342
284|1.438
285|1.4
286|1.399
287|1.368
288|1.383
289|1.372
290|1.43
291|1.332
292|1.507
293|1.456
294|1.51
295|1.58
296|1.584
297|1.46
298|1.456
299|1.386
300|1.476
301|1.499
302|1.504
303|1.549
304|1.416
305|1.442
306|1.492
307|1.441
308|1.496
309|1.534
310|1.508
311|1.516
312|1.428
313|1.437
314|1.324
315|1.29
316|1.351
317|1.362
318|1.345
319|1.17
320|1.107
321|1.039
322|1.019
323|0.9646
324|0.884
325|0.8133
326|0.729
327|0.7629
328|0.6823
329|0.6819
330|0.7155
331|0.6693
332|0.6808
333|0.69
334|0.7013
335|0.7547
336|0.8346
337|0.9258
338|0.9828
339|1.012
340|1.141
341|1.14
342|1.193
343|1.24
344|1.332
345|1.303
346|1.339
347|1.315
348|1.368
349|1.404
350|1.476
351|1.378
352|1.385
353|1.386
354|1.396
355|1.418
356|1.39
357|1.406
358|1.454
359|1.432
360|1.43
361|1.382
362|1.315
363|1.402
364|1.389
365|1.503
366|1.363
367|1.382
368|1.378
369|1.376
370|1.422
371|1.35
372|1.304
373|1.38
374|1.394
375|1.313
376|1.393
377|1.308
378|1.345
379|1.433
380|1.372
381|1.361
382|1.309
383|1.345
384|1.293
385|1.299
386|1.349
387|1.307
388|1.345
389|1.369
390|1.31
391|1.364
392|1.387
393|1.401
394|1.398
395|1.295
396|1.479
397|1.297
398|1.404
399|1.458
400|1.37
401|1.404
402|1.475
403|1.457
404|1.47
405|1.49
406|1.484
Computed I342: 8.9 min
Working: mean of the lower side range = 1.45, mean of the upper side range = 1.35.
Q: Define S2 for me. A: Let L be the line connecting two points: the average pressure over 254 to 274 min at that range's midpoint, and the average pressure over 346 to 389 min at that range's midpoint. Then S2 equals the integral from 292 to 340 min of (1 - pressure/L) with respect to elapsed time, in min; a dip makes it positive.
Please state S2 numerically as 5.7 min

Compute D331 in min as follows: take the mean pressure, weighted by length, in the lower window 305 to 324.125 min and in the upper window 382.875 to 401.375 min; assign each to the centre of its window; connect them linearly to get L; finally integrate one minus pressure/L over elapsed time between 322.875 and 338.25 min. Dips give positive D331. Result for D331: 6.4 min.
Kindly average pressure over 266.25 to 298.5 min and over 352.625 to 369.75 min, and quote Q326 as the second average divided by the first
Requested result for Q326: 1.0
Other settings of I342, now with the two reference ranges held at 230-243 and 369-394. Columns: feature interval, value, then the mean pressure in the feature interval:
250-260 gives 0.69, 1.31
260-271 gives 0.59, 1.33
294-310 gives -1.15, 1.49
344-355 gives -0.06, 1.38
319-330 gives 4.02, 0.875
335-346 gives 2.14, 1.1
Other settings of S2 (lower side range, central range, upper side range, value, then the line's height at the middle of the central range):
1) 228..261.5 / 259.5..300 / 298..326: -1.17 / 1.34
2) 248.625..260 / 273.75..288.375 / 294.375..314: 0.51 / 1.4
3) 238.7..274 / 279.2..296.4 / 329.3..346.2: -3.41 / 1.19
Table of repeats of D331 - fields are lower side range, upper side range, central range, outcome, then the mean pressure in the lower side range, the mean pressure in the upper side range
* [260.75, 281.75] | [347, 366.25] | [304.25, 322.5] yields 0.2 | 1.33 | 1.4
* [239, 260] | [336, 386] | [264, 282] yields 0.0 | 1.32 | 1.33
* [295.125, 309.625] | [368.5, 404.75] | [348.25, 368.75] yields 0.1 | 1.48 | 1.37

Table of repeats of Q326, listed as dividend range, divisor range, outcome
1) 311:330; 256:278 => 0.81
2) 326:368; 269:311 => 0.83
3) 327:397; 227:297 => 0.92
